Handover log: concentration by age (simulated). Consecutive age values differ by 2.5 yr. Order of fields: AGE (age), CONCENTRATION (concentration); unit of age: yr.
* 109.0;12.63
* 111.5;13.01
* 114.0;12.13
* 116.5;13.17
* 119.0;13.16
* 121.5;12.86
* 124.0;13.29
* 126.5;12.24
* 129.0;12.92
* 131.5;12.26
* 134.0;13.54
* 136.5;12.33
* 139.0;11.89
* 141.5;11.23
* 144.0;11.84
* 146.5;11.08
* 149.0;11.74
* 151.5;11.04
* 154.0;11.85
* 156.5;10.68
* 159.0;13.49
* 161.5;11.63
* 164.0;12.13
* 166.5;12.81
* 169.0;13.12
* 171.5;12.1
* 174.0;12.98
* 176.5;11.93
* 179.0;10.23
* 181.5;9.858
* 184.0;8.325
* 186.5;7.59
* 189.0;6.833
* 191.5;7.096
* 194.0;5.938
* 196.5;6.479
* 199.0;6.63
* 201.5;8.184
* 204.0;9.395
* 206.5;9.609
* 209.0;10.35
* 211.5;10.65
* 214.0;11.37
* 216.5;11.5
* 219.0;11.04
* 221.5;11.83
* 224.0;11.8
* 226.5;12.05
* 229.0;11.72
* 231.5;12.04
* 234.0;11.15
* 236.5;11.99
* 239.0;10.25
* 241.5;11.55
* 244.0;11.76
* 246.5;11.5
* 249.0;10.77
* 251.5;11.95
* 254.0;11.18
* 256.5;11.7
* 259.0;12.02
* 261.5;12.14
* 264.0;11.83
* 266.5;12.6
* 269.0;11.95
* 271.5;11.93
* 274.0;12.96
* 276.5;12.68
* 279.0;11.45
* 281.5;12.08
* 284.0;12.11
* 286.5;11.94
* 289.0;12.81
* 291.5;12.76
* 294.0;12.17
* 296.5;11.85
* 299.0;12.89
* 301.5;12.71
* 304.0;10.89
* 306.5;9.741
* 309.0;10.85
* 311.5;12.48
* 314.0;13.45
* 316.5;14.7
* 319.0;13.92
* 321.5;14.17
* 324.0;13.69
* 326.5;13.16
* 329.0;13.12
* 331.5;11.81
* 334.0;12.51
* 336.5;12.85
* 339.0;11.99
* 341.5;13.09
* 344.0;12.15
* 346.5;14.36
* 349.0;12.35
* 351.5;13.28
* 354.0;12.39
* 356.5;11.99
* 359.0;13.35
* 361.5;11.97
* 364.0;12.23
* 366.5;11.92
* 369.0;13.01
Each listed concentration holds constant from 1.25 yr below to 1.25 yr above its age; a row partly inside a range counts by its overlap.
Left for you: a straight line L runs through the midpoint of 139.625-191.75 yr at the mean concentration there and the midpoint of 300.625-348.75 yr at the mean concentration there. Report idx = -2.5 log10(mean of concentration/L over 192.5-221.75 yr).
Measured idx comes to 0.227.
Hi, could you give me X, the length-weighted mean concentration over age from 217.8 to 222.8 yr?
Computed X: 11.4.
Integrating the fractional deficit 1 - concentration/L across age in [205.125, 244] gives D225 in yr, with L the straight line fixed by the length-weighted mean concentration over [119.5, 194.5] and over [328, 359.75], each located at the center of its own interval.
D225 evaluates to 1.8 yr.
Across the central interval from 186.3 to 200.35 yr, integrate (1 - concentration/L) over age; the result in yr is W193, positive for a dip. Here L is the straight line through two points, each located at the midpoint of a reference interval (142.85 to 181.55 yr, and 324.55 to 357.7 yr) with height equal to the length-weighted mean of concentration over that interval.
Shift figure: 6.2 yr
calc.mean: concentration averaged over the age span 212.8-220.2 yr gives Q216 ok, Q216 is 11.3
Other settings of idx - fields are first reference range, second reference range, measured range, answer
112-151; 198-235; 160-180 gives -0.05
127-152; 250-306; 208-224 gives 0.08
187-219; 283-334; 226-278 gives -0.13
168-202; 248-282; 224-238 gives -0.10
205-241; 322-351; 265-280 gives -0.03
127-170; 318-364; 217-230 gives 0.06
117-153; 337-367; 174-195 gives 0.37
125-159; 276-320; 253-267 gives 0.03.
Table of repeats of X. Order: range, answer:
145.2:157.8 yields 11.3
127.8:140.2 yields 12.6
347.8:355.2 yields 12.7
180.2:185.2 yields 9.11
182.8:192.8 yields 7.45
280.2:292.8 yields 12.3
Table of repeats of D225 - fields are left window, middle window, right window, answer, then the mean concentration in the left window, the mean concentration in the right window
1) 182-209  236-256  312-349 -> -3.2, 7.8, 13.2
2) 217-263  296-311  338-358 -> 0.9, 11.6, 12.7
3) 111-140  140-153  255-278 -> 1.3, 12.7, 12.2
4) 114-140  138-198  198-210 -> 1.0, 12.7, 8.85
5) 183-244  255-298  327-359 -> -3.6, 9.85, 12.7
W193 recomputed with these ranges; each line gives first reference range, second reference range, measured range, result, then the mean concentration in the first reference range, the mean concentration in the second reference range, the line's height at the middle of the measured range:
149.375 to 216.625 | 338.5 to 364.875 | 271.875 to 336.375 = -2.99 yr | 10.1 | 12.7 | 12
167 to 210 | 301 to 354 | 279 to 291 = -0.53 yr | 9.27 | 12.7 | 11.7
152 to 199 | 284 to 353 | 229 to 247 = -0.34 yr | 10.2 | 12.6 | 11.3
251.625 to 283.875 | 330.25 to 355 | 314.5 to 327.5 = -1.48 yr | 12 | 12.7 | 12.5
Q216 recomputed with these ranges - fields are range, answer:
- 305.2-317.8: 12.2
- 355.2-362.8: 12.4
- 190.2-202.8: 6.88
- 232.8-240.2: 11.1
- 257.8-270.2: 12.1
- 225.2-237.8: 11.8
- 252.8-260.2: 11.6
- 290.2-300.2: 12.4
